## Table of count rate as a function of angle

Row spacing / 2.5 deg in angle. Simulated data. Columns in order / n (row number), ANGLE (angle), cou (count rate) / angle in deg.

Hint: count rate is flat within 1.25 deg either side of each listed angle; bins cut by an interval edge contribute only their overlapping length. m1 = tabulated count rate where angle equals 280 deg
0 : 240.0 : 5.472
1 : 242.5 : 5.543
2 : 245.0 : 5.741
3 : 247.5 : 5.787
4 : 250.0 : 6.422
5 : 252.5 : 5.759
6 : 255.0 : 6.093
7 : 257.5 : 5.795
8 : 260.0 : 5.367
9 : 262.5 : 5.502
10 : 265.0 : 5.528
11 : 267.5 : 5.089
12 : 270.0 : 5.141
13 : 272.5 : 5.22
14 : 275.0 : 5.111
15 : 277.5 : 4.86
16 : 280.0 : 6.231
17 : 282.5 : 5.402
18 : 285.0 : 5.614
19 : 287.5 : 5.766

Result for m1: 6.231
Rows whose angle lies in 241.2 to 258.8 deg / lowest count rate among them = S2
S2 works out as 5.543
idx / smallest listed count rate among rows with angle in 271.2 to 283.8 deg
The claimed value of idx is 4.86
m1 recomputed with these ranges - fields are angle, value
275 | 5.111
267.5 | 5.089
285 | 5.614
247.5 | 5.787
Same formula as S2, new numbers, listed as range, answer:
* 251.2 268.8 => 5.089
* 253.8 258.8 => 5.795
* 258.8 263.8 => 5.367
